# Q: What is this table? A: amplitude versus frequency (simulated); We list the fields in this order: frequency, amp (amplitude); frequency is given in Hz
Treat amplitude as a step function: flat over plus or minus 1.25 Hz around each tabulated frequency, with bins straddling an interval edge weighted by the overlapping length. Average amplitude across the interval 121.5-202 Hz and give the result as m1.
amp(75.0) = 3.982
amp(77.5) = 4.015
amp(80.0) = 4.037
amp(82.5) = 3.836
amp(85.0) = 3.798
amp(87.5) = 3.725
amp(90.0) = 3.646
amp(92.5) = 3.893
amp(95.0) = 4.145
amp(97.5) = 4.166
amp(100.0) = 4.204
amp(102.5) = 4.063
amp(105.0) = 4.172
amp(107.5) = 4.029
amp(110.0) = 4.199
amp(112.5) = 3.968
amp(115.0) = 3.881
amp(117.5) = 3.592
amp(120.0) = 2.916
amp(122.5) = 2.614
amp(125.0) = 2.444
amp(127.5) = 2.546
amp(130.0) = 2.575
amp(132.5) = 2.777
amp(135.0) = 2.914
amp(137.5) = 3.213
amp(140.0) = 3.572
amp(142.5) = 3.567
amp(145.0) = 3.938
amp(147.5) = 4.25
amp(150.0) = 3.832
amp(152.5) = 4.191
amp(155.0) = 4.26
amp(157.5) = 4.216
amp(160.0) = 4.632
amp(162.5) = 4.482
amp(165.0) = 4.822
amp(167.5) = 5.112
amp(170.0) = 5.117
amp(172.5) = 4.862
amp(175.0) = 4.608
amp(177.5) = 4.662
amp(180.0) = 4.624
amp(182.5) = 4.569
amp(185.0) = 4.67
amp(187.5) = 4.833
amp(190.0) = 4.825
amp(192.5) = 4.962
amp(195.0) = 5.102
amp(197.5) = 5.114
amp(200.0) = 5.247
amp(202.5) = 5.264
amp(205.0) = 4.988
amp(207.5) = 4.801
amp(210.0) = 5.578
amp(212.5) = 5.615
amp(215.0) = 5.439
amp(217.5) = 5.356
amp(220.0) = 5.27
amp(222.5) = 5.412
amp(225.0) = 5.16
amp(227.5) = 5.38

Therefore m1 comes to 4.18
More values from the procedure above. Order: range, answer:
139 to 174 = 4.35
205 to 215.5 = 5.31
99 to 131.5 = 3.47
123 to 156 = 3.37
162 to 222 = 5.01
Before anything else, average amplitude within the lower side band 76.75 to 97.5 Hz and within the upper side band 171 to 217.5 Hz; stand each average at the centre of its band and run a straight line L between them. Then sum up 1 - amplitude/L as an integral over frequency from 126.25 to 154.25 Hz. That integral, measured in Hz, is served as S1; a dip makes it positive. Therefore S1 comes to 6.6 Hz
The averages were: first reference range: 3.9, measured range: 3.41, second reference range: 5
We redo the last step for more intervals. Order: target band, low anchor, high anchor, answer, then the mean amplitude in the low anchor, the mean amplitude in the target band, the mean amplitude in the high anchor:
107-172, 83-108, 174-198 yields 9.22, 3.98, 3.77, 4.79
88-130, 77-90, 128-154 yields 0.74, 3.85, 3.62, 3.46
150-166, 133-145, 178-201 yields -1.87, 3.35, 4.38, 4.87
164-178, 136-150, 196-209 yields -1.68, 3.7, 4.88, 5.09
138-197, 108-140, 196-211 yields -3.40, 3.17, 4.5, 5.16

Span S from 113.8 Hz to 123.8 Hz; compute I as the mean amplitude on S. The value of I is 3.24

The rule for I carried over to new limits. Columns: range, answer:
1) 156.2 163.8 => 4.44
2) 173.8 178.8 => 4.64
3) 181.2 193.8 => 4.77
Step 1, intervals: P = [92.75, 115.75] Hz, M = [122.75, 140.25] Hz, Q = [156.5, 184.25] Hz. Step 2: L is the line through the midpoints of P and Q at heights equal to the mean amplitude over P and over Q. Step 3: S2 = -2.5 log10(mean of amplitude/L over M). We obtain 0.47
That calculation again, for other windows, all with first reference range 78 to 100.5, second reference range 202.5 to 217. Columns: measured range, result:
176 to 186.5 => 0.07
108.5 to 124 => 0.20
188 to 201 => 0.02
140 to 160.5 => 0.14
